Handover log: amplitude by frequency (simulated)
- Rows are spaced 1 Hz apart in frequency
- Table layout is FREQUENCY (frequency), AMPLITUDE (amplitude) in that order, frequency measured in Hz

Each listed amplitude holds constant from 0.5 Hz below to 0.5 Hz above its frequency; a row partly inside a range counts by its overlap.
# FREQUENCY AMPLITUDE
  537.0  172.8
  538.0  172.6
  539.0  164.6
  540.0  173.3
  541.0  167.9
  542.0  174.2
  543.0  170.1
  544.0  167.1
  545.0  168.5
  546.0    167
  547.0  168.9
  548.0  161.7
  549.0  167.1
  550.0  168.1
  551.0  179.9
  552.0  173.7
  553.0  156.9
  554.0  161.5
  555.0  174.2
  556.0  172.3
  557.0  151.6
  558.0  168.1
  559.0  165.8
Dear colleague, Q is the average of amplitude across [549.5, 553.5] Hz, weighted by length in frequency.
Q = 170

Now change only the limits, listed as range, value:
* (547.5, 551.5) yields 169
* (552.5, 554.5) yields 159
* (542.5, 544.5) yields 169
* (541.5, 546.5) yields 169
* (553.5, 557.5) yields 165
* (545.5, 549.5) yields 166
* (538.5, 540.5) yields 169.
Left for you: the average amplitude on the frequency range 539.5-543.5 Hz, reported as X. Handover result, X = 171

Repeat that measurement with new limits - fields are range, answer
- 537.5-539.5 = 169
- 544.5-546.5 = 168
